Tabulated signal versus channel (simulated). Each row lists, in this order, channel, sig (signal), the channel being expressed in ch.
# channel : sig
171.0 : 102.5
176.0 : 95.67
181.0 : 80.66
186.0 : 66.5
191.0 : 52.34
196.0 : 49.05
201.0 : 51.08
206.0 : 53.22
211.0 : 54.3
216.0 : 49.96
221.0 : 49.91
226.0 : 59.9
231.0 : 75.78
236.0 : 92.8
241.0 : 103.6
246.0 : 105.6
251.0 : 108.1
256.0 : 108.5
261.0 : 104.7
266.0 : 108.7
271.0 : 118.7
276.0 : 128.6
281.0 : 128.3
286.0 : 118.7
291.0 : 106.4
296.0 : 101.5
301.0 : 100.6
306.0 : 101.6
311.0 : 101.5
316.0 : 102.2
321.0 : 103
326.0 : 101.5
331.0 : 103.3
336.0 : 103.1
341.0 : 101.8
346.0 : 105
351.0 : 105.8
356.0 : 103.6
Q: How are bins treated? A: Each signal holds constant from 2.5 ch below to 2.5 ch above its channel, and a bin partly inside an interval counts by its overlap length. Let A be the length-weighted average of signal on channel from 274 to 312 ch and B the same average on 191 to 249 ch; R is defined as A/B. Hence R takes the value 1.65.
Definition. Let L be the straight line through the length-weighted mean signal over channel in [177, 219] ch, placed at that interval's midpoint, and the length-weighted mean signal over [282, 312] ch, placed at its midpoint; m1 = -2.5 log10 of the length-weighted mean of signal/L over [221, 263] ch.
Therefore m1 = -0.15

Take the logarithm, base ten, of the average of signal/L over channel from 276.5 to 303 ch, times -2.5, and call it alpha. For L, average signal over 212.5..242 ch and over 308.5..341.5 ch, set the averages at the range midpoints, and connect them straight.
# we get -0.240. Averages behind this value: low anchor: 69.8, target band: 113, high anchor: 102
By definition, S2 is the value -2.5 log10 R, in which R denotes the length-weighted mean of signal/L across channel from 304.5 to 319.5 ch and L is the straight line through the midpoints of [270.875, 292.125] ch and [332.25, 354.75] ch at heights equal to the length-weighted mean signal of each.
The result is 0.109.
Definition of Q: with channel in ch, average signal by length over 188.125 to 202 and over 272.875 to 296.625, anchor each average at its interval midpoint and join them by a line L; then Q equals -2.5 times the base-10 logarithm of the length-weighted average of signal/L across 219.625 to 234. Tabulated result 0.18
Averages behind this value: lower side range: 51.2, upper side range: 118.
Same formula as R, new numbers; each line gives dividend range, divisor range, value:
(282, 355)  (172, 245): 1.53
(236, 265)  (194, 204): 2.09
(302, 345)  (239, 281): 0.91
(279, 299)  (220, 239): 1.57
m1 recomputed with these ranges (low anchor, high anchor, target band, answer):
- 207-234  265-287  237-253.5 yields -0.21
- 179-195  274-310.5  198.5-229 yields 0.39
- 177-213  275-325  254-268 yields -0.19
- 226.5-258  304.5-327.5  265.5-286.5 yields -0.23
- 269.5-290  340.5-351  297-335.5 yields 0.10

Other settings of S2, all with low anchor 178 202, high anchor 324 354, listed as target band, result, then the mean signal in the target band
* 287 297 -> -0.18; 107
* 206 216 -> 0.26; 52.9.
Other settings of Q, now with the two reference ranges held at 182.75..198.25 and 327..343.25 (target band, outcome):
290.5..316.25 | -0.105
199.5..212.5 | 0.175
